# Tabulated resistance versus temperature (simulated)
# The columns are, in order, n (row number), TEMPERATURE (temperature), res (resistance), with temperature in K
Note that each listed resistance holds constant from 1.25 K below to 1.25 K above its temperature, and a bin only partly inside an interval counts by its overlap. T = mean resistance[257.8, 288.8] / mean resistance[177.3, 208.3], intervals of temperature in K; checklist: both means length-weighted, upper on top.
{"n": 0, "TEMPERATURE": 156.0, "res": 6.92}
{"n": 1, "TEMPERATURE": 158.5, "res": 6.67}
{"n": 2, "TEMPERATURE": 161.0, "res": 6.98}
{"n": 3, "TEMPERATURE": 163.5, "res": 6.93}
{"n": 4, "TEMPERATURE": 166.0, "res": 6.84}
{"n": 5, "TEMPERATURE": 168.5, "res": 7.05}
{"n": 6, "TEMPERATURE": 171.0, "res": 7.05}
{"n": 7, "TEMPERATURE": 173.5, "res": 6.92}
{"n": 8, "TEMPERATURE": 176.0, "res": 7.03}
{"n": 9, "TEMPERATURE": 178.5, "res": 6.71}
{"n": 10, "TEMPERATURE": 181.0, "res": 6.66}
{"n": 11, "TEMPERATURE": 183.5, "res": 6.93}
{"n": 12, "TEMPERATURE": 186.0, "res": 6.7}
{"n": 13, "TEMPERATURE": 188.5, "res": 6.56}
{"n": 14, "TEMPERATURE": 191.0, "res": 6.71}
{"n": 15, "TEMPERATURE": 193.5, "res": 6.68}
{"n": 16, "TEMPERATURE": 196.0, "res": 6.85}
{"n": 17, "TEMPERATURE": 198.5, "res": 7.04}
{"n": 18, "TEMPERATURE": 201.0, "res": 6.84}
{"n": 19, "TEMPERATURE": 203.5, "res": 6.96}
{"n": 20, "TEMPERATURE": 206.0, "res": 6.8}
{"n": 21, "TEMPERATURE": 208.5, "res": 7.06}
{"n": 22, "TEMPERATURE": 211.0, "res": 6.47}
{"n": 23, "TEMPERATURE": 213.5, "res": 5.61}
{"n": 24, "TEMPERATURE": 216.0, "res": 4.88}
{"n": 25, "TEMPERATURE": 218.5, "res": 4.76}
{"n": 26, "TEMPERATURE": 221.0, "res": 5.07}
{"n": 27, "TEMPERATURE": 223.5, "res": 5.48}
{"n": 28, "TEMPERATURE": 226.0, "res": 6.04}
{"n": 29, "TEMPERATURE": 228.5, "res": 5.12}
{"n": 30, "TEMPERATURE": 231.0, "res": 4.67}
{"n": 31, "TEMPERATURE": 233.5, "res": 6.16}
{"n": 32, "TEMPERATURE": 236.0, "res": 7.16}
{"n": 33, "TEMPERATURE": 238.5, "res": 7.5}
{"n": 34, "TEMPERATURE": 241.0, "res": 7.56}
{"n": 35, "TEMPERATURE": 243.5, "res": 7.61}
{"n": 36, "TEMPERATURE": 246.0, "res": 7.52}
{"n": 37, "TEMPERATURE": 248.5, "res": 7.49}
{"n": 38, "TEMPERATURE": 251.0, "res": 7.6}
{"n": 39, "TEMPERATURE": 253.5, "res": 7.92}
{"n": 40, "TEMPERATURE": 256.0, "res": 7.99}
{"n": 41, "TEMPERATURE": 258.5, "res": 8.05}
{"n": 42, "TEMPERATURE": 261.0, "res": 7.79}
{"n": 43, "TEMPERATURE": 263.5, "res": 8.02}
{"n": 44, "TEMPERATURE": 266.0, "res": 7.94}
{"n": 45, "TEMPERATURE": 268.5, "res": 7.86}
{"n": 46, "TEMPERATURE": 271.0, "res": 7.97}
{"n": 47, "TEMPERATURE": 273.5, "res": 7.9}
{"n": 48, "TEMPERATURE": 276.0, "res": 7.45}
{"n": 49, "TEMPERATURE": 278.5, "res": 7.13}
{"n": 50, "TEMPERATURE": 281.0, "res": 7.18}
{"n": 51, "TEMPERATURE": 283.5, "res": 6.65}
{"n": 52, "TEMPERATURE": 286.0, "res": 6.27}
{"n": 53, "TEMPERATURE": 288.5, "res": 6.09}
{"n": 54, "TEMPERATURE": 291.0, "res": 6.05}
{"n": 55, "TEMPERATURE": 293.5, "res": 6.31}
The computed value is 1.09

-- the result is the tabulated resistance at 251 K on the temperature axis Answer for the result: 7.6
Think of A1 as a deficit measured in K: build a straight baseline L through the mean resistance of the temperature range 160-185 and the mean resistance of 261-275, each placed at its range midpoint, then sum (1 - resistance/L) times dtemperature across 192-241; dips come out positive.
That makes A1 7.7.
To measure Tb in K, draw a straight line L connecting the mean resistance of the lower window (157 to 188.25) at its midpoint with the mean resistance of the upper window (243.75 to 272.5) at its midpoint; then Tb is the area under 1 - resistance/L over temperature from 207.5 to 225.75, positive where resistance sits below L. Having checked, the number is 4.3 K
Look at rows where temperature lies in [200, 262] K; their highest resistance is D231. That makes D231 8.05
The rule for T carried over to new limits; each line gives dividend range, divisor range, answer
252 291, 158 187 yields 1.08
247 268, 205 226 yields 1.36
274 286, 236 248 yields 0.94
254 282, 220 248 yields 1.21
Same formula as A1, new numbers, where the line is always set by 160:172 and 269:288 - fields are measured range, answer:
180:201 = 0.7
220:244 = 3.0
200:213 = 0.5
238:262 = -1.9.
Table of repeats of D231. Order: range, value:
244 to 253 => 7.6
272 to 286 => 7.9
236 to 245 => 7.61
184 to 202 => 7.04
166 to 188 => 7.05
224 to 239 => 7.5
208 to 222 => 7.06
